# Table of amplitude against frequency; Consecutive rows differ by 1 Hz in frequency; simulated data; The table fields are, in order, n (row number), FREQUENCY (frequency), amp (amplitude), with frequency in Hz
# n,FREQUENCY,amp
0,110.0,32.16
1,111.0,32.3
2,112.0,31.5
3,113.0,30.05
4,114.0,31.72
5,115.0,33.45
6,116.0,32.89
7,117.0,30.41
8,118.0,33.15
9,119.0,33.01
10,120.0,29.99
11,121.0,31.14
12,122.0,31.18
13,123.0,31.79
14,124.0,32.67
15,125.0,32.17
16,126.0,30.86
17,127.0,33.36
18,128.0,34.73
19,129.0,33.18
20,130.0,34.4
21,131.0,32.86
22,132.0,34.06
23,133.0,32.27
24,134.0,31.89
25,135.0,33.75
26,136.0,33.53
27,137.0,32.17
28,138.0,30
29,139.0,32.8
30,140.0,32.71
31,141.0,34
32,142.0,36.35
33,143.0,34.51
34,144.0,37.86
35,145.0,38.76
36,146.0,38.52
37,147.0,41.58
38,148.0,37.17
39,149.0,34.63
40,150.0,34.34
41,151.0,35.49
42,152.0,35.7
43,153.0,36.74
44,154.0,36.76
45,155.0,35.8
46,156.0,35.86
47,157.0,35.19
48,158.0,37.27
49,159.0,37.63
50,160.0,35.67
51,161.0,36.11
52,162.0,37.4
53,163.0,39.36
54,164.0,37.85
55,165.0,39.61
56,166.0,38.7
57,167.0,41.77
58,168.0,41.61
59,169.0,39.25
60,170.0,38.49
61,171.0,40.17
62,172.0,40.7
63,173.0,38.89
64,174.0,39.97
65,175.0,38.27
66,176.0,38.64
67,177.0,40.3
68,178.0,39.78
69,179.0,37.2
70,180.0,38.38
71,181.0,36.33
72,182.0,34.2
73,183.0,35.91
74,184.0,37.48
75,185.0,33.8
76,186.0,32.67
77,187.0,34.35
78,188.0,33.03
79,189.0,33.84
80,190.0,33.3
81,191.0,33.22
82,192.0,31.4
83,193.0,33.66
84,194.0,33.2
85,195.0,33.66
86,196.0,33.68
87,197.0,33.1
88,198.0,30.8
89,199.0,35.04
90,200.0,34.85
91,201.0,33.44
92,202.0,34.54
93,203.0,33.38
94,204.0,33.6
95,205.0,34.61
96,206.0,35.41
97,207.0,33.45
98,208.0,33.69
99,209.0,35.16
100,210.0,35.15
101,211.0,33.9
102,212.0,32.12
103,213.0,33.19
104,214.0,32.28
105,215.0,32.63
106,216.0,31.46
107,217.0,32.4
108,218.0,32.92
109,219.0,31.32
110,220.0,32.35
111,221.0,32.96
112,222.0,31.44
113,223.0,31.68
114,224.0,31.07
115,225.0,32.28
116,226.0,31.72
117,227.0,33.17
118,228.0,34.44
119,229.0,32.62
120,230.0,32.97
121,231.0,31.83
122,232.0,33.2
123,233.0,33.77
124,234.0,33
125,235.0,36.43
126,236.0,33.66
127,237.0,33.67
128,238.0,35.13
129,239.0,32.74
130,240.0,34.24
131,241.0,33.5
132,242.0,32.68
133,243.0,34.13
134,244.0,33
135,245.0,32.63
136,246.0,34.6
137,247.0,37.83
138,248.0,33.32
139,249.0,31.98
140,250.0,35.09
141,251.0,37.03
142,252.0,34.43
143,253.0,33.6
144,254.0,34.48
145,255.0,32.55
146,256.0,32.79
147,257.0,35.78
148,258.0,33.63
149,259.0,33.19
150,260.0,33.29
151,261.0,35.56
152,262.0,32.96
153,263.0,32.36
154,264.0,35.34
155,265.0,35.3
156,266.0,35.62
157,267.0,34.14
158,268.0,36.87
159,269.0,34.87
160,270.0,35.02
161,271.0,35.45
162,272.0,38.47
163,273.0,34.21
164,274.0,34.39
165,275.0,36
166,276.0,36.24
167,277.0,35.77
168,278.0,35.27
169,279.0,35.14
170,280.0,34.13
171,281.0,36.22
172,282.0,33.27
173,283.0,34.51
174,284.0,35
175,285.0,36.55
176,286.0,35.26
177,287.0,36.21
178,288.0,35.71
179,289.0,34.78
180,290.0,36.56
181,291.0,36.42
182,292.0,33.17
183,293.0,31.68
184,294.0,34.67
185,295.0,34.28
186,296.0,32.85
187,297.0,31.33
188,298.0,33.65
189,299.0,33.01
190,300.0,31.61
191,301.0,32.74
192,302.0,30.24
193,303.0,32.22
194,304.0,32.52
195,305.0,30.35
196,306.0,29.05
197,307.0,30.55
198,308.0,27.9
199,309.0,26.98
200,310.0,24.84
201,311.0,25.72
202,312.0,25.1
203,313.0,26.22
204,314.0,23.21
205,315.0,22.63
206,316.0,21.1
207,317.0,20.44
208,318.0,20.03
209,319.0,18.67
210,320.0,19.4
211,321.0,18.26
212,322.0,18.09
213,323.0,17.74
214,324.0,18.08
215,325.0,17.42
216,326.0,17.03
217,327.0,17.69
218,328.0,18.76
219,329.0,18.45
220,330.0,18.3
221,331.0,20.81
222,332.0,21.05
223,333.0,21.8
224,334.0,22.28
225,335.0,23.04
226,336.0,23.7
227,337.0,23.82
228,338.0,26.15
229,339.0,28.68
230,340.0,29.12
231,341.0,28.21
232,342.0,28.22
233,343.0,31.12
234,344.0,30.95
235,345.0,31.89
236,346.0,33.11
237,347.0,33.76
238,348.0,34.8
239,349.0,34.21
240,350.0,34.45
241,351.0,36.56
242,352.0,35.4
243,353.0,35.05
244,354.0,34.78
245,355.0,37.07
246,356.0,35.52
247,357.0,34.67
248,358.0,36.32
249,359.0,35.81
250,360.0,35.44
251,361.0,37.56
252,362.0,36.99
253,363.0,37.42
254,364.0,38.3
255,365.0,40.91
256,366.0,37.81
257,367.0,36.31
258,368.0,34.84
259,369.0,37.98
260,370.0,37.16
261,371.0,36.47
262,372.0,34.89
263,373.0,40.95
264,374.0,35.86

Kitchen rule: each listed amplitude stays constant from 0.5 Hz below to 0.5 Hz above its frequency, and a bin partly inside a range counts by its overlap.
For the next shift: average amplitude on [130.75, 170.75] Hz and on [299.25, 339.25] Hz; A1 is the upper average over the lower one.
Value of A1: 0.65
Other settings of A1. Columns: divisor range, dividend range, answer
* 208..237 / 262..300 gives 1.06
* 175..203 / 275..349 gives 0.81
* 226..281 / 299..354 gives 0.76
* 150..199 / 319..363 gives 0.76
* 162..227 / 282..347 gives 0.78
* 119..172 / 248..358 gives 0.86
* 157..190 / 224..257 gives 0.90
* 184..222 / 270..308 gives 1.02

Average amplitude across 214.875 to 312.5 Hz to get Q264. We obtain 33.4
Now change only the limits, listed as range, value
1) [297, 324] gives 25.8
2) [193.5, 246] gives 33.3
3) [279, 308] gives 33.5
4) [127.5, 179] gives 36.6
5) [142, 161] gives 36.6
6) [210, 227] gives 32.3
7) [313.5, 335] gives 19.7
